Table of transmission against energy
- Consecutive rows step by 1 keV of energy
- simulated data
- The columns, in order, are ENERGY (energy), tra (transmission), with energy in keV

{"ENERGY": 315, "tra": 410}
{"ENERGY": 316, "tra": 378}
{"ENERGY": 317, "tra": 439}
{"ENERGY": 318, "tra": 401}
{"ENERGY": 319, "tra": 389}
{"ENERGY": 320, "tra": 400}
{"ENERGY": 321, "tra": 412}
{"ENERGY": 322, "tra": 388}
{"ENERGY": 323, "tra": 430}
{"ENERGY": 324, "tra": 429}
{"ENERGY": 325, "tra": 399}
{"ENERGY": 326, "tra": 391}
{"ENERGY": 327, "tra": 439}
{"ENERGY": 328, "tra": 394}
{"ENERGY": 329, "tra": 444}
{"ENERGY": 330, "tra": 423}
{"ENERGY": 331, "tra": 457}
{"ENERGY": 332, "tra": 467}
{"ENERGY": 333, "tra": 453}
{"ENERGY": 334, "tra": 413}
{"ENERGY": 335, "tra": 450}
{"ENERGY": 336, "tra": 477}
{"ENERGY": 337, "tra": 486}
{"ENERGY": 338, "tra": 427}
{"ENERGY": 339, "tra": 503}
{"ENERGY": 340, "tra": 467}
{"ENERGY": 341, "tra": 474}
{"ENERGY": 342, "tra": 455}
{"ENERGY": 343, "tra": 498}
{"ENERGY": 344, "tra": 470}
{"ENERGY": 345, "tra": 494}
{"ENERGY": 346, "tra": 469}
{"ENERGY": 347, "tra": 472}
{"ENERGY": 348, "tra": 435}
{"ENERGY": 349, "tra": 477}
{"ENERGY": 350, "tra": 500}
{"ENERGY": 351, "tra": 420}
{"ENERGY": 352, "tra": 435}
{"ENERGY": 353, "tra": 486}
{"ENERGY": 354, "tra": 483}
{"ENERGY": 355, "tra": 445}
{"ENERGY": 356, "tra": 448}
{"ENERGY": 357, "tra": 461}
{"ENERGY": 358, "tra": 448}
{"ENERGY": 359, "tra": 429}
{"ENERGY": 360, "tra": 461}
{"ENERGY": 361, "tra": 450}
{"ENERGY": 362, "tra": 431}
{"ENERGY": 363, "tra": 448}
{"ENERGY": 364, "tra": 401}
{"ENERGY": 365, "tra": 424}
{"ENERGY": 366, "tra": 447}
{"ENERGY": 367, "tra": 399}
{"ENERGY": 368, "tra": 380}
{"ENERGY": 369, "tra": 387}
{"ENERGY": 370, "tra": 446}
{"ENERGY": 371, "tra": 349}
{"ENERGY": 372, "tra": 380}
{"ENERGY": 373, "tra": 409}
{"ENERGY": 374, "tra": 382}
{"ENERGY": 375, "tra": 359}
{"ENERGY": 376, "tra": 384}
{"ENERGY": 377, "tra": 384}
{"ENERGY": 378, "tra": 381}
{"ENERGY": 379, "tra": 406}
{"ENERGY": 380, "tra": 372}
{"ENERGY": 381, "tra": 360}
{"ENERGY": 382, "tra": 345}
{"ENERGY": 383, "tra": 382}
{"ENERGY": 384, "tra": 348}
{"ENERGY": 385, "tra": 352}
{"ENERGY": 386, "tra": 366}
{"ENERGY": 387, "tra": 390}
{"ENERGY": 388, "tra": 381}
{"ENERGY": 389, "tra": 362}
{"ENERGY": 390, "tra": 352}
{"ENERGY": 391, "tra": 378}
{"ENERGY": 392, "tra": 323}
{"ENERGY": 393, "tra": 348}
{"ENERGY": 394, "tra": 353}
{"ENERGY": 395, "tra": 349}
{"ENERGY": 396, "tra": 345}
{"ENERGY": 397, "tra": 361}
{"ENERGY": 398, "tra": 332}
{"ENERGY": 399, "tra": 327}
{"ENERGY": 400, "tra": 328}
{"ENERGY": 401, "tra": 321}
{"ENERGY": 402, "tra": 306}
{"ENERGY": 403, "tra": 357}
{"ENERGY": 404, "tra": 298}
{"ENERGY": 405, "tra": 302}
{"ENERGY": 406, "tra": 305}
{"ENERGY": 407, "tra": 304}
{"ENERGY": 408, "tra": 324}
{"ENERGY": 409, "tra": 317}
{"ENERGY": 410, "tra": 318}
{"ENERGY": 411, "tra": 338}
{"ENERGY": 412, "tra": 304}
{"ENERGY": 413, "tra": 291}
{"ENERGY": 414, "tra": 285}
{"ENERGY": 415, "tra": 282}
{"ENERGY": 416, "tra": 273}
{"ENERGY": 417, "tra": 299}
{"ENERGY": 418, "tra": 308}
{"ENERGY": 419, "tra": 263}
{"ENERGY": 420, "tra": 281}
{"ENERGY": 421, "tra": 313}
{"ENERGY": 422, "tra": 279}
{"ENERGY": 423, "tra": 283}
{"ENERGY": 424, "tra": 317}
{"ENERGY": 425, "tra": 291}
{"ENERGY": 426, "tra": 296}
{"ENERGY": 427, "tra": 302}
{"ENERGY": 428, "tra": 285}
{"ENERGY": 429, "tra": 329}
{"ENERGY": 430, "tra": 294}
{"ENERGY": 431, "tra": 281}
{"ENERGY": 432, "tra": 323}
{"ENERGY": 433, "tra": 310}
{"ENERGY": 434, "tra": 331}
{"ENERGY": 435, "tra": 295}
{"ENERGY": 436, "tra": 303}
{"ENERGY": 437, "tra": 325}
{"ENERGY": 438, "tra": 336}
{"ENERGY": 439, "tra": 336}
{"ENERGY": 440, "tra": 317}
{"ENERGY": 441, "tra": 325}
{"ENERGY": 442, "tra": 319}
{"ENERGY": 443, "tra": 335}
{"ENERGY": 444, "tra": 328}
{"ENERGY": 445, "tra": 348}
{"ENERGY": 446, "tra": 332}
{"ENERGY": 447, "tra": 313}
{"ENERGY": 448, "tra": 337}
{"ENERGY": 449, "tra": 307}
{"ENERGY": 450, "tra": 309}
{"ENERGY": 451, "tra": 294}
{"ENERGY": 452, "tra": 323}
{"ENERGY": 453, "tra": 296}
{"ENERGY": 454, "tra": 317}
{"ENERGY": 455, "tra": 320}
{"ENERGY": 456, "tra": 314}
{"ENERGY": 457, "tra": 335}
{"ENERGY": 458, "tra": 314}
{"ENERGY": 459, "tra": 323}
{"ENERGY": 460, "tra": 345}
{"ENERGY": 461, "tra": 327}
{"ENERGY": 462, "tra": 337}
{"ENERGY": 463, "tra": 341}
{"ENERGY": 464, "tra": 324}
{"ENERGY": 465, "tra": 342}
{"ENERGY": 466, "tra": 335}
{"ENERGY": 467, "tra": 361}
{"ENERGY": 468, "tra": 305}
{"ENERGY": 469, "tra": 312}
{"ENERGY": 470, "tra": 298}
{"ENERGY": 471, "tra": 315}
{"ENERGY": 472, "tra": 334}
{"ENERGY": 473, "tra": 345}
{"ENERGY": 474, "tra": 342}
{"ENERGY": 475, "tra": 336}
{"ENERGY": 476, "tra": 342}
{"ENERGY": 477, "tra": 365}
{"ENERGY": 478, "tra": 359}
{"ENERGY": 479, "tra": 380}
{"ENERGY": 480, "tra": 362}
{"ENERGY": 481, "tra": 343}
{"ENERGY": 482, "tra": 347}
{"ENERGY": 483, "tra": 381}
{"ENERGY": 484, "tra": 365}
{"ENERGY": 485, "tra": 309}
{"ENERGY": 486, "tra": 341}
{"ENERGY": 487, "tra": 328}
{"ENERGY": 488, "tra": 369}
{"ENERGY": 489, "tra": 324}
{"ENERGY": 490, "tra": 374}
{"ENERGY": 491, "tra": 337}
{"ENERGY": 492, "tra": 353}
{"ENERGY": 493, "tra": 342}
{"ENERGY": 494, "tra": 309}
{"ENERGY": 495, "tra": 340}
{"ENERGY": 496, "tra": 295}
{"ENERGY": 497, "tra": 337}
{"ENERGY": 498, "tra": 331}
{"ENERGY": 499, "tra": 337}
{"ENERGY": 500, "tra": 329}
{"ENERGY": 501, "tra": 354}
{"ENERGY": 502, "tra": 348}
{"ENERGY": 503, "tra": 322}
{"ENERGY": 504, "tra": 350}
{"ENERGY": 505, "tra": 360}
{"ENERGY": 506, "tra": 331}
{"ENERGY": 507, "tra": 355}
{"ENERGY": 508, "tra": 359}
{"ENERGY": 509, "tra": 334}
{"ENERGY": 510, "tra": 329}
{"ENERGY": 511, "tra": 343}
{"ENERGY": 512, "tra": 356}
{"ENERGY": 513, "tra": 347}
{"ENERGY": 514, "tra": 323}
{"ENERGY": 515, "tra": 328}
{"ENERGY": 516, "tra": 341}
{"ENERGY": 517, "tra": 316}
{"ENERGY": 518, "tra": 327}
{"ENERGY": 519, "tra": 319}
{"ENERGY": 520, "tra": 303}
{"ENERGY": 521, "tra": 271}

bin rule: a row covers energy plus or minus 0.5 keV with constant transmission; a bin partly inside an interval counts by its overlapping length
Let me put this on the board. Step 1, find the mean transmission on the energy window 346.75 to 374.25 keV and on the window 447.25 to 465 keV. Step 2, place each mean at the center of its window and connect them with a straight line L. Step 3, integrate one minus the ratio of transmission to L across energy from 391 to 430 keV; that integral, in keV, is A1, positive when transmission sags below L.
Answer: 6.6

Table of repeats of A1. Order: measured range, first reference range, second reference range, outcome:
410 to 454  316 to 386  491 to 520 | 8.2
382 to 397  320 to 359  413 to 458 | 0.7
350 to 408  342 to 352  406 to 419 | 0.6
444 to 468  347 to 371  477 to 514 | 3.0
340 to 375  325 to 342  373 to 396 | -2.6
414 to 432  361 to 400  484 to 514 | 3.5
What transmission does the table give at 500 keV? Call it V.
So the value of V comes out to 329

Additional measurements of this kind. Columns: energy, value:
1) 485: 309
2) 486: 341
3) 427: 302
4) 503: 322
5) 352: 435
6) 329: 444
